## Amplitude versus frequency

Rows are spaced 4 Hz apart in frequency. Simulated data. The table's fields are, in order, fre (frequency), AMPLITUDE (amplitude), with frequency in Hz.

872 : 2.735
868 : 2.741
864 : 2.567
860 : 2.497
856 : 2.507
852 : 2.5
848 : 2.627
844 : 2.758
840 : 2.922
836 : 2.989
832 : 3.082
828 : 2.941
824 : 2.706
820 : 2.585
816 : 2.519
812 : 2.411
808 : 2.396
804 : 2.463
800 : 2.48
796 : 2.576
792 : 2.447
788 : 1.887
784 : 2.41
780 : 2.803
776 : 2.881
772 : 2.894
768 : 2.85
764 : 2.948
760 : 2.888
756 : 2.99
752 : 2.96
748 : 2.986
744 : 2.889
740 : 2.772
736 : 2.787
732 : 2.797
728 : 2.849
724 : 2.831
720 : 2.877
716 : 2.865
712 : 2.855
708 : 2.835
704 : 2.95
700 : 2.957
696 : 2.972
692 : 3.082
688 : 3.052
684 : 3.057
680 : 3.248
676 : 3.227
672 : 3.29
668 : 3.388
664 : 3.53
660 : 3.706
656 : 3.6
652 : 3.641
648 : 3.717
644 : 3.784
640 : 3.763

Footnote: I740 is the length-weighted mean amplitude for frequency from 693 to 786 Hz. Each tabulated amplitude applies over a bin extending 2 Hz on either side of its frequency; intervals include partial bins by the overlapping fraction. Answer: 2.87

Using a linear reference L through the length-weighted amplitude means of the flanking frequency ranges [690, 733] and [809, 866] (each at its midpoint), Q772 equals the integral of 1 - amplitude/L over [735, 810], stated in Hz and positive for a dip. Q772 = 2.6 Hz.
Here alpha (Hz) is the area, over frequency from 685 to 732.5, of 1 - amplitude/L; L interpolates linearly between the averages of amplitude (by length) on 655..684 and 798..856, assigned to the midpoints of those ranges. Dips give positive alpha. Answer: 4.4 Hz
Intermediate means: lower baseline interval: 3.4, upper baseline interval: 2.66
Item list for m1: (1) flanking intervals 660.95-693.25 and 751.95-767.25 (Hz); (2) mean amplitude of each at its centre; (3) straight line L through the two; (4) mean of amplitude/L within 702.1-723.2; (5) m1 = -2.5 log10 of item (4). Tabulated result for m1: 0.09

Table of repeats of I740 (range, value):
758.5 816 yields 2.59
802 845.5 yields 2.71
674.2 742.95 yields 2.94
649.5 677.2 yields 3.49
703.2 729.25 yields 2.86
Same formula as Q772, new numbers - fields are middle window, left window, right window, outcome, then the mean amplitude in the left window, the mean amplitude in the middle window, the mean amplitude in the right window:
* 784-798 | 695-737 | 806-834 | 2.07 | 2.87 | 2.32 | 2.66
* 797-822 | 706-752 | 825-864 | 2.70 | 2.85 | 2.48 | 2.75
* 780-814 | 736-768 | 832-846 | 5.88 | 2.91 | 2.41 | 2.92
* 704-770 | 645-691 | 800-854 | 4.50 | 3.41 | 2.88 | 2.68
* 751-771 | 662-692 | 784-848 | -0.46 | 3.24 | 2.92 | 2.61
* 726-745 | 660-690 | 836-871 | 1.60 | 3.29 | 2.82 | 2.66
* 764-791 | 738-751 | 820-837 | 2.32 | 2.89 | 2.64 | 2.89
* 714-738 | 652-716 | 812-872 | 1.76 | 3.19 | 2.83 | 2.7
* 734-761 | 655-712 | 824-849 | 1.44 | 3.19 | 2.9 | 2.88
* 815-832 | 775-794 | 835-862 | -0.99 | 2.46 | 2.74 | 2.67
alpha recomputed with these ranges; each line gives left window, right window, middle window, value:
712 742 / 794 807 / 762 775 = -1.3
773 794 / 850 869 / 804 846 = -3.1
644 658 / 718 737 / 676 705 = 1.6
